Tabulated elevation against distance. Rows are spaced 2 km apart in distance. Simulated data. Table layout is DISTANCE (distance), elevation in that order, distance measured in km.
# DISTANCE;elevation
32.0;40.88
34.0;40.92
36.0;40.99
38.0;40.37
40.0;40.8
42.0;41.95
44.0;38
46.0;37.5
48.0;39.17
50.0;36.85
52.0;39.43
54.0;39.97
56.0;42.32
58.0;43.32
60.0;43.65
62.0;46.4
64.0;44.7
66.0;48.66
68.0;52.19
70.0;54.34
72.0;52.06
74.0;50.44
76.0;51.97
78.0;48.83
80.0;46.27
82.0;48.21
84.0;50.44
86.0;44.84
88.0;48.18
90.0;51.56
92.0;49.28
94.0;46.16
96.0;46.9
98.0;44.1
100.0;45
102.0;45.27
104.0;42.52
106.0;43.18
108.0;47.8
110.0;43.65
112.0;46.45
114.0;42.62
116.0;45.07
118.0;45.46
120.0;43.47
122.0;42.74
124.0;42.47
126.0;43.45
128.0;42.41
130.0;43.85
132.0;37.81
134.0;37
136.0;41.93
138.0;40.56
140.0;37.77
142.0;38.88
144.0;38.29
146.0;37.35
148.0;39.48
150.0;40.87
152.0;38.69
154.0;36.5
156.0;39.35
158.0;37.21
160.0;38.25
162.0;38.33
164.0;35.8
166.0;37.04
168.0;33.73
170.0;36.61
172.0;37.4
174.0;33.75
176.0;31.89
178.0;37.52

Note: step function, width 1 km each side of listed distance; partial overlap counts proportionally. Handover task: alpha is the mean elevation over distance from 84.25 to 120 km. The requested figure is 45.8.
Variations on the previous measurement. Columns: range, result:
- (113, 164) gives 40.3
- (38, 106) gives 45.4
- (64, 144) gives 45.4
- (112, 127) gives 43.8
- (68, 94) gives 49.7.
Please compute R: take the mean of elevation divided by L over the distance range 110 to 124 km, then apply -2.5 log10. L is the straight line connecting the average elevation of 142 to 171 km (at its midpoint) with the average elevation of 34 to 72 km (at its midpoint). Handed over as -0.11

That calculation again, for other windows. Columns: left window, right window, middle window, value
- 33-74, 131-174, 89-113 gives -0.13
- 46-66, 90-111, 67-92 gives -0.14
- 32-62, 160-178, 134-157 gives -0.06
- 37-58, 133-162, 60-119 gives -0.20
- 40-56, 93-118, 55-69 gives -0.13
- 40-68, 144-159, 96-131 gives -0.11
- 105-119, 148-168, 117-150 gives 0.02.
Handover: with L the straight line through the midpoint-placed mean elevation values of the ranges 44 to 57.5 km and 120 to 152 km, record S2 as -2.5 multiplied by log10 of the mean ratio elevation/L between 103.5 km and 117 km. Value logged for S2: -0.12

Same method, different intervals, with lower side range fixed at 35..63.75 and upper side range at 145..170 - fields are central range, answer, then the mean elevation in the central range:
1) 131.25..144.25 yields -0.02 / 38.9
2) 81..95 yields -0.21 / 48.4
